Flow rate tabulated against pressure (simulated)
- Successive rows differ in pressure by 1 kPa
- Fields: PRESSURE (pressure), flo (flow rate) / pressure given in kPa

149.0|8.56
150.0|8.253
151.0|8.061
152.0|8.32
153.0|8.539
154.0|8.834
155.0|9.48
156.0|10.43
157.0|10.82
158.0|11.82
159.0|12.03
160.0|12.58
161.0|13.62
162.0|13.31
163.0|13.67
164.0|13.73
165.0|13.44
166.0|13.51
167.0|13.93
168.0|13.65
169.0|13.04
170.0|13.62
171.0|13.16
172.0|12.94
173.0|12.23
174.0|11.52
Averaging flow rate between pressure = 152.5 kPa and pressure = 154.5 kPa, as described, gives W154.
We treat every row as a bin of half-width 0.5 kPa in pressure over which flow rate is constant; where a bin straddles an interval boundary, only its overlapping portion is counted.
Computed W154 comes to 8.69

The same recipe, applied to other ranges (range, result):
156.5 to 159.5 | 11.6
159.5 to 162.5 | 13.2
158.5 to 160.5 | 12.3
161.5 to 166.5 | 13.5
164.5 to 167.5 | 13.6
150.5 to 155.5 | 8.65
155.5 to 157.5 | 10.6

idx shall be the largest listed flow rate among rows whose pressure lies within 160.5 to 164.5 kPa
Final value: 13.73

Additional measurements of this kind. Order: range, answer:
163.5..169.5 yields 13.93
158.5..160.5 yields 12.58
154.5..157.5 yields 10.82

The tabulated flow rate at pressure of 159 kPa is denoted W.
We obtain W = 12.03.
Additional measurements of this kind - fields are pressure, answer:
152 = 8.32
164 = 13.73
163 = 13.67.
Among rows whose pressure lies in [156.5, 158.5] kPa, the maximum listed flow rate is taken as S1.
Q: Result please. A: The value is 11.82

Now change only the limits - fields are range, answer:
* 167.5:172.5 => 13.65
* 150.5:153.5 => 8.539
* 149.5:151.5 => 8.253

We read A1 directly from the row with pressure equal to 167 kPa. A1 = 13.93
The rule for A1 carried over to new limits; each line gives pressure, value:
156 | 10.43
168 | 13.65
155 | 9.48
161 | 13.62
